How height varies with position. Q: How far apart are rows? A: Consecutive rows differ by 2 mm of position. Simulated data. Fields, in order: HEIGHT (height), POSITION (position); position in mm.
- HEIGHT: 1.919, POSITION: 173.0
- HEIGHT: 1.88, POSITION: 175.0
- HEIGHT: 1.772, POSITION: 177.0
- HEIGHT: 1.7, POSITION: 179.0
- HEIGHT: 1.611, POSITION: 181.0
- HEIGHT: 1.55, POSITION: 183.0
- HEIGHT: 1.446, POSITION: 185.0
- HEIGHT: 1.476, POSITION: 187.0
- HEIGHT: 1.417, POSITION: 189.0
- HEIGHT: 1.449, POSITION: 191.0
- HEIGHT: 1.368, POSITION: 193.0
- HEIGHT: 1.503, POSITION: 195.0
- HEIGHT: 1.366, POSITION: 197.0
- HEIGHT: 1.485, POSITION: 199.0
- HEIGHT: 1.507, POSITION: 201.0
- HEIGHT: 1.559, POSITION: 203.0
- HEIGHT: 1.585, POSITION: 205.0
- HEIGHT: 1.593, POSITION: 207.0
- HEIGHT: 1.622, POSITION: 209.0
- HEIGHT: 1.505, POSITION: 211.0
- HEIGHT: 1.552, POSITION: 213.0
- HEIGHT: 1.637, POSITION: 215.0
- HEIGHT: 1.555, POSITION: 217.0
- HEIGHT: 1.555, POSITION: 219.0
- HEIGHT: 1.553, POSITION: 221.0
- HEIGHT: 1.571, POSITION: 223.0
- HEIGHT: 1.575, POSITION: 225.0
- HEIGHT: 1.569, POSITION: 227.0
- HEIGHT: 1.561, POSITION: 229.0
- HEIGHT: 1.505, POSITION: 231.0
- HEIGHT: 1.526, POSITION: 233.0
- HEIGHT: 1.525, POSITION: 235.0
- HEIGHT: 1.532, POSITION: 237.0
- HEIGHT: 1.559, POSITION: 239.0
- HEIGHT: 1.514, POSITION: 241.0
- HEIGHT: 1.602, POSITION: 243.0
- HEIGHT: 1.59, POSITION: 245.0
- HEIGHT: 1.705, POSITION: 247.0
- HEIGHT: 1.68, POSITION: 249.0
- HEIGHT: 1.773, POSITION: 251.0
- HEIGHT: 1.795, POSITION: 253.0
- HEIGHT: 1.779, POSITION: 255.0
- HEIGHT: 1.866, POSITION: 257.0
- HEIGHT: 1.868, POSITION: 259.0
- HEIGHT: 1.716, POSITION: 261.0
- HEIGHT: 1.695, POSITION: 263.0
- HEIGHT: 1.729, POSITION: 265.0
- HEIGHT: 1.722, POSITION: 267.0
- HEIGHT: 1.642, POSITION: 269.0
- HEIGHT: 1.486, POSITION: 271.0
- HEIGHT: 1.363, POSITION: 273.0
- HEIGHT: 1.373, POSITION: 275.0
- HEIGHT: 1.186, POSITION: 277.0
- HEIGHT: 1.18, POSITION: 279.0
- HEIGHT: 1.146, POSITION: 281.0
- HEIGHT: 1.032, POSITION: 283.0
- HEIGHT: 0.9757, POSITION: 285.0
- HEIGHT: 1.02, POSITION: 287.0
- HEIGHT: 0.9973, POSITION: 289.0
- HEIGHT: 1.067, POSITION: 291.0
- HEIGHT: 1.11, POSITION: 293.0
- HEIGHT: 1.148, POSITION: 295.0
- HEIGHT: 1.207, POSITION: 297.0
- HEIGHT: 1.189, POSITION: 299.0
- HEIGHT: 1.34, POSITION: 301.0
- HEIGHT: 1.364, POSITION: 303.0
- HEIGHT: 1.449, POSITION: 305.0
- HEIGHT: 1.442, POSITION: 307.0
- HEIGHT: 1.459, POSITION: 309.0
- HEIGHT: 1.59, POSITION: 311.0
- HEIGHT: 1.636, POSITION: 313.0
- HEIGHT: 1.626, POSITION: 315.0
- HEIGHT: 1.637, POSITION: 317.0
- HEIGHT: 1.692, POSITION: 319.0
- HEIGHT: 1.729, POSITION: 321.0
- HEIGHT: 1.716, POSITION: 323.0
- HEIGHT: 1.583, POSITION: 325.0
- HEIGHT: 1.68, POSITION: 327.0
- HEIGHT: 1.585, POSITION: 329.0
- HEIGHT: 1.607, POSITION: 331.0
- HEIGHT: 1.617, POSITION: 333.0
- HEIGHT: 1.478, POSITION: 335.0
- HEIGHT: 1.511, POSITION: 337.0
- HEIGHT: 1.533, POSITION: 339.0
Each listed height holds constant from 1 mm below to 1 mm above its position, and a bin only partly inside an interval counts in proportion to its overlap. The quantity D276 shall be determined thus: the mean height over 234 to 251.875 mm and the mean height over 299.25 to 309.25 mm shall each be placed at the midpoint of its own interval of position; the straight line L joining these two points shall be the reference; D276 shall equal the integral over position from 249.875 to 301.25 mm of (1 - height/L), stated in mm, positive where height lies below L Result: 3.4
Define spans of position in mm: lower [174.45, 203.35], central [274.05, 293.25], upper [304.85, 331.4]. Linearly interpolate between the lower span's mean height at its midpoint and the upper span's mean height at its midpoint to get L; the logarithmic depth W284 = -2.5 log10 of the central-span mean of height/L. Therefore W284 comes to 0.39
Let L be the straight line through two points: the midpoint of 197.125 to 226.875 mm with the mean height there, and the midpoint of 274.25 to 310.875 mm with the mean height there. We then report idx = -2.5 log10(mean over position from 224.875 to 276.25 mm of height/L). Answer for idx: -0.17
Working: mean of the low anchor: 1.56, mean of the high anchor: 1.21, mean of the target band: 1.62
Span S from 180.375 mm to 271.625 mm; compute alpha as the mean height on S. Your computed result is 1.59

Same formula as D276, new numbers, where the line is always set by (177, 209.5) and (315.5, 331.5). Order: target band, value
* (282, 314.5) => 7.43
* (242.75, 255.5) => -1.03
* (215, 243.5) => 0.10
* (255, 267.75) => -1.42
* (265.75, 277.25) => 0.83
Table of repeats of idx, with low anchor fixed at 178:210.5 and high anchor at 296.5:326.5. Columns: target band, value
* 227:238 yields -0.01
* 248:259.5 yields -0.18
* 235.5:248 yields -0.05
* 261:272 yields -0.10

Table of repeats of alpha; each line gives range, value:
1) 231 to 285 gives 1.55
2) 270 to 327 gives 1.35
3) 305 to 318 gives 1.56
